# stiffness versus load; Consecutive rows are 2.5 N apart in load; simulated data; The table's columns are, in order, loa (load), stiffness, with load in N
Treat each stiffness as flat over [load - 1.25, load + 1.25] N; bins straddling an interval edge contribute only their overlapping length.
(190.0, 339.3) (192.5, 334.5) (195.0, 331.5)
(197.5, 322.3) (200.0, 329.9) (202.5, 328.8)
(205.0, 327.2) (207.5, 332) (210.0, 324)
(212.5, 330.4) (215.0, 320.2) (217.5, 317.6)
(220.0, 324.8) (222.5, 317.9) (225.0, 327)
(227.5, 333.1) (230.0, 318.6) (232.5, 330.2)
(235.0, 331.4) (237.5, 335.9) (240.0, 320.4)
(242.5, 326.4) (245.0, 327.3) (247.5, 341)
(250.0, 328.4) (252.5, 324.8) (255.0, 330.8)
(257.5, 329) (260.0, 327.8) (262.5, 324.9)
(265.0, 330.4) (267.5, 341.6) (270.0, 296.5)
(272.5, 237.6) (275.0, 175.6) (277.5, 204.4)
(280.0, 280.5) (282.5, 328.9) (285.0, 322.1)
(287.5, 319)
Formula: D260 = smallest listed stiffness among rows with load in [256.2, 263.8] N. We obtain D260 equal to 324.9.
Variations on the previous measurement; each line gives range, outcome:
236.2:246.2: 320.4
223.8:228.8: 327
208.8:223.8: 317.6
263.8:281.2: 175.6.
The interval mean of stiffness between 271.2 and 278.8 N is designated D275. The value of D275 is 207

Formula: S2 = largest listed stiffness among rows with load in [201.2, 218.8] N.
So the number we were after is 332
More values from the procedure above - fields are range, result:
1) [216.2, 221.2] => 324.8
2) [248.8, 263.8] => 330.8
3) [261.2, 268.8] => 341.6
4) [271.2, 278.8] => 237.6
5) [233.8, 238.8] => 335.9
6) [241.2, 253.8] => 341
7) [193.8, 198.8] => 331.5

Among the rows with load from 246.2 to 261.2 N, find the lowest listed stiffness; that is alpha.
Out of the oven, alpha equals 324.8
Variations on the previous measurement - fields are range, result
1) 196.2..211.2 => 322.3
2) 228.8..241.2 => 318.6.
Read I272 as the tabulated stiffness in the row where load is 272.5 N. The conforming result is 237.6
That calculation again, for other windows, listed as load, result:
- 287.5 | 319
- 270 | 296.5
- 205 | 327.2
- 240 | 320.4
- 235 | 331.4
